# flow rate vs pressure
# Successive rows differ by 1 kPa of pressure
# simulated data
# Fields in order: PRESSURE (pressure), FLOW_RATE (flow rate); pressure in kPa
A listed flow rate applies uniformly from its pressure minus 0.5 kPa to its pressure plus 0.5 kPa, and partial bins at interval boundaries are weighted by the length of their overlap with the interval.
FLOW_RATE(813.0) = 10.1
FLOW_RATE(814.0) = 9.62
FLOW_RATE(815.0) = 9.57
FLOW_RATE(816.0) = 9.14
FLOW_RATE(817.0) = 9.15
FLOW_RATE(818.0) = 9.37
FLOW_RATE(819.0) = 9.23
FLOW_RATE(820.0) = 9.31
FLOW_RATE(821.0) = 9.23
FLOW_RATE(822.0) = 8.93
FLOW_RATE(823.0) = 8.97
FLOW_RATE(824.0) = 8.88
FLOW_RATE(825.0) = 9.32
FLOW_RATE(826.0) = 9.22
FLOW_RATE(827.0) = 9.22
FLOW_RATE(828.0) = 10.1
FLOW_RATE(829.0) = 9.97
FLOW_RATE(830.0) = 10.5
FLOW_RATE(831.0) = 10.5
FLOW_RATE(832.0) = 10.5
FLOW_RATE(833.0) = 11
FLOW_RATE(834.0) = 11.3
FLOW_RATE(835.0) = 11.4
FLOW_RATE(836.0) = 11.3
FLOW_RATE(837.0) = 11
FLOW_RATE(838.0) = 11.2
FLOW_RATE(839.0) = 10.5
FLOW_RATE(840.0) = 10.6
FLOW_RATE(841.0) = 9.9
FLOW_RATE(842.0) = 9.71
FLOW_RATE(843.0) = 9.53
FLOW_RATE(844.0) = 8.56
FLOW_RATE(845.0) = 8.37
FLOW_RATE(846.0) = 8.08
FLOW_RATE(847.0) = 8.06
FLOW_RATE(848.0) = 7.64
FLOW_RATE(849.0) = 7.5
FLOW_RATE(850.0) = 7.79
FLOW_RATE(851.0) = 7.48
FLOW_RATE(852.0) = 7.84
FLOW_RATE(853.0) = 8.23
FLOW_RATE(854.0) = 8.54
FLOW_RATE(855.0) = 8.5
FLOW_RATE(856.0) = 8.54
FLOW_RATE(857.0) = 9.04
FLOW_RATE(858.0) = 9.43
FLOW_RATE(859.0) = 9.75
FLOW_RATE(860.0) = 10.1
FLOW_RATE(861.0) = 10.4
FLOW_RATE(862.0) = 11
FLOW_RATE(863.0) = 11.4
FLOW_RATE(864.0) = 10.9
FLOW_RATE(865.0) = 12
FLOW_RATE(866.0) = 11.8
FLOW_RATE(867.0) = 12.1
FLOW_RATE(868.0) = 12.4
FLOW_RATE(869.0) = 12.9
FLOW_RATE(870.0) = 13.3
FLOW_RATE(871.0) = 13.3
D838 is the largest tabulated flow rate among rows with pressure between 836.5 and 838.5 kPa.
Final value 11.2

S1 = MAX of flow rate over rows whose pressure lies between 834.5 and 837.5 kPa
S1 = 11.4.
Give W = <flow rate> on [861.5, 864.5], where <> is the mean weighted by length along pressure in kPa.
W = 11.1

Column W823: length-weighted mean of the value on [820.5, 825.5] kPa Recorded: 9.07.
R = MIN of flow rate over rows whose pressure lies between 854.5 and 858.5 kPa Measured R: 8.5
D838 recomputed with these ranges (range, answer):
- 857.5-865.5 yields 12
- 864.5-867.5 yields 12.1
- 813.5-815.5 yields 9.62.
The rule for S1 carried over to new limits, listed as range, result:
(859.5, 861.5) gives 10.4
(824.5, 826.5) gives 9.32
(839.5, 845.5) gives 10.6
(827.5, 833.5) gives 11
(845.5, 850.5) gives 8.08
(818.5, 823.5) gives 9.31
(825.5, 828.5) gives 10.1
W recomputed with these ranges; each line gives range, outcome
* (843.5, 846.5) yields 8.34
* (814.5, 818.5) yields 9.31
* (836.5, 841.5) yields 10.6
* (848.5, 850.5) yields 7.64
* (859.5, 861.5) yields 10.2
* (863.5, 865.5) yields 11.4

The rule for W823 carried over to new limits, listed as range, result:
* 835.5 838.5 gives 11.2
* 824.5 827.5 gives 9.25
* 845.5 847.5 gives 8.07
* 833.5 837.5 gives 11.2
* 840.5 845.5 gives 9.21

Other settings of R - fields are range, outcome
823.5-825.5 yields 8.88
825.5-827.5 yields 9.22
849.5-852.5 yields 7.48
